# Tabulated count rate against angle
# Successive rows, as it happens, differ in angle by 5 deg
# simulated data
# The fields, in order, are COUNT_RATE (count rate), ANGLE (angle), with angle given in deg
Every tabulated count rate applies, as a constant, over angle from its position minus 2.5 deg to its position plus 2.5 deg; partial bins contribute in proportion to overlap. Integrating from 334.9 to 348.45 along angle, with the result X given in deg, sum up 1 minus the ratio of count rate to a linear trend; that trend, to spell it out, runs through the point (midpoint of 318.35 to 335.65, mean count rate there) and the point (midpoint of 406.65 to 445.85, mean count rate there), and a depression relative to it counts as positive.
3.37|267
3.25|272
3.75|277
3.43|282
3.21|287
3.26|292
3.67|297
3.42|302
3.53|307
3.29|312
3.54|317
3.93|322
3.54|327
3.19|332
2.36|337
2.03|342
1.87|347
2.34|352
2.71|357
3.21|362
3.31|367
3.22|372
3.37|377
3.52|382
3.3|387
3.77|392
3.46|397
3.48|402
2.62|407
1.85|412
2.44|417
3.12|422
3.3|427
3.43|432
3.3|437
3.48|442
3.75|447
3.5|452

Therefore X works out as 5.2 deg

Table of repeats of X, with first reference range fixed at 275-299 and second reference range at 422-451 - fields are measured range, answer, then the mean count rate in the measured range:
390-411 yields 1.3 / 3.22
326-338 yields 1.4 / 3.05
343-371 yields 6.2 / 2.68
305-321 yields -0.2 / 3.5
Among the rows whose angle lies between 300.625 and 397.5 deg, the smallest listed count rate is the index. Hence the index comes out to 1.87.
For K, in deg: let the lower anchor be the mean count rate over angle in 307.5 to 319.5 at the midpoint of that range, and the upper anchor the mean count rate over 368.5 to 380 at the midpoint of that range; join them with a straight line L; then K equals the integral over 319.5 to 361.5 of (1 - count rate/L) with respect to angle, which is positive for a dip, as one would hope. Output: 7.6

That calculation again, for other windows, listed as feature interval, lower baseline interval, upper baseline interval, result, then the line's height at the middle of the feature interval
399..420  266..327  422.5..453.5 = 4.96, 3.44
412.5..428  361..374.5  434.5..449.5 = 2.97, 3.43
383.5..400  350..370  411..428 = -4.20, 2.8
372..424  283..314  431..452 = 5.50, 3.47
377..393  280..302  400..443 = -2.00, 3.1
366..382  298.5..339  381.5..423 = -0.93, 3.15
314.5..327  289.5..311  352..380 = -1.32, 3.34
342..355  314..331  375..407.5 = 5.23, 3.54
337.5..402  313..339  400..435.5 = 2.01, 3.12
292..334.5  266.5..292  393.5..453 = -2.12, 3.33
